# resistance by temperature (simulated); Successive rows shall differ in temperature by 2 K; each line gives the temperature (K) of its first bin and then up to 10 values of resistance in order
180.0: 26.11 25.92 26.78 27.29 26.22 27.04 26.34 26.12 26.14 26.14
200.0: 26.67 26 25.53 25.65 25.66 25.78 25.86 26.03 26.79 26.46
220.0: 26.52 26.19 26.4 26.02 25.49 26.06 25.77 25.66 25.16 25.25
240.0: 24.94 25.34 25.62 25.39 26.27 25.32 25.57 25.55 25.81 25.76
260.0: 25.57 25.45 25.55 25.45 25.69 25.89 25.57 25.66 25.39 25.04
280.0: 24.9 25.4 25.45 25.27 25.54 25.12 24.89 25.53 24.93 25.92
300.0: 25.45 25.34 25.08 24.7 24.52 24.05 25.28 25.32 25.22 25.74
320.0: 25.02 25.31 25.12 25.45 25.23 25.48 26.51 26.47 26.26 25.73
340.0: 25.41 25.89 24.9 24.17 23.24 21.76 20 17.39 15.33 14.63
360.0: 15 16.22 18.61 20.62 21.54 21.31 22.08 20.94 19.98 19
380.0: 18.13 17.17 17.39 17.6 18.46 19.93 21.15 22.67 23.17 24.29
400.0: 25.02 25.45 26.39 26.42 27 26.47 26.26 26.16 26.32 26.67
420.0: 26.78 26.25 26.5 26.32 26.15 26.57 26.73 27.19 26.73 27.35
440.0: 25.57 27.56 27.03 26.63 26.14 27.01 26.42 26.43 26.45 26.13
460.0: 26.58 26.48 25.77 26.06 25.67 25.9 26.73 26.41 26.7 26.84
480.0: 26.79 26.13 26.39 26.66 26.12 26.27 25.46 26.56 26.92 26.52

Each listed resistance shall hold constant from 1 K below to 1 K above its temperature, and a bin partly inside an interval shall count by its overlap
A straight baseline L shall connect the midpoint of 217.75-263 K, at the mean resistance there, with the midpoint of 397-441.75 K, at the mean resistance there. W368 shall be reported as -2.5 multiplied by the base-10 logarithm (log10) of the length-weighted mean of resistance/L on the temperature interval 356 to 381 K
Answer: 0.35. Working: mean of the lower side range 25.7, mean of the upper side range 26.3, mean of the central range 18.9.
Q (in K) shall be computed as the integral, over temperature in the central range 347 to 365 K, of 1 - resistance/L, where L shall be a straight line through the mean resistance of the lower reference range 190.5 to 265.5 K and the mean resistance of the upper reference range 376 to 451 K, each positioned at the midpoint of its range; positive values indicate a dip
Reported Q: 4.97 K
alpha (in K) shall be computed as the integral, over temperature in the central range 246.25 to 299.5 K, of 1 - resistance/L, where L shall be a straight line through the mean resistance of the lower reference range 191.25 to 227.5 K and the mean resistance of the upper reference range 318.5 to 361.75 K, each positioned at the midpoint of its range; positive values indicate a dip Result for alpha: -1.9 K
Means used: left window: 26.1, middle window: 25.5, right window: 23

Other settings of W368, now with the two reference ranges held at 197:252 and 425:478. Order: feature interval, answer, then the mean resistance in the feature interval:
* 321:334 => 0.023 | 25.6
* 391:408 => 0.080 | 24.5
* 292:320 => 0.040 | 25.1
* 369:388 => 0.338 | 19.2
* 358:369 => 0.406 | 18.1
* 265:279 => 0.019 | 25.5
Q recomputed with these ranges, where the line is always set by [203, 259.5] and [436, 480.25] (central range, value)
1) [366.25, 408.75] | 7.5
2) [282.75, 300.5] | 0.4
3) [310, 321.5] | 0.4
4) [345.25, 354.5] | 1.7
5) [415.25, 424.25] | 0.0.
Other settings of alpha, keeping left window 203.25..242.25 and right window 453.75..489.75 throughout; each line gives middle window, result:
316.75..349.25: 0.9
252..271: 0.2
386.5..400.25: 2.3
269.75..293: 0.6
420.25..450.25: -0.4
